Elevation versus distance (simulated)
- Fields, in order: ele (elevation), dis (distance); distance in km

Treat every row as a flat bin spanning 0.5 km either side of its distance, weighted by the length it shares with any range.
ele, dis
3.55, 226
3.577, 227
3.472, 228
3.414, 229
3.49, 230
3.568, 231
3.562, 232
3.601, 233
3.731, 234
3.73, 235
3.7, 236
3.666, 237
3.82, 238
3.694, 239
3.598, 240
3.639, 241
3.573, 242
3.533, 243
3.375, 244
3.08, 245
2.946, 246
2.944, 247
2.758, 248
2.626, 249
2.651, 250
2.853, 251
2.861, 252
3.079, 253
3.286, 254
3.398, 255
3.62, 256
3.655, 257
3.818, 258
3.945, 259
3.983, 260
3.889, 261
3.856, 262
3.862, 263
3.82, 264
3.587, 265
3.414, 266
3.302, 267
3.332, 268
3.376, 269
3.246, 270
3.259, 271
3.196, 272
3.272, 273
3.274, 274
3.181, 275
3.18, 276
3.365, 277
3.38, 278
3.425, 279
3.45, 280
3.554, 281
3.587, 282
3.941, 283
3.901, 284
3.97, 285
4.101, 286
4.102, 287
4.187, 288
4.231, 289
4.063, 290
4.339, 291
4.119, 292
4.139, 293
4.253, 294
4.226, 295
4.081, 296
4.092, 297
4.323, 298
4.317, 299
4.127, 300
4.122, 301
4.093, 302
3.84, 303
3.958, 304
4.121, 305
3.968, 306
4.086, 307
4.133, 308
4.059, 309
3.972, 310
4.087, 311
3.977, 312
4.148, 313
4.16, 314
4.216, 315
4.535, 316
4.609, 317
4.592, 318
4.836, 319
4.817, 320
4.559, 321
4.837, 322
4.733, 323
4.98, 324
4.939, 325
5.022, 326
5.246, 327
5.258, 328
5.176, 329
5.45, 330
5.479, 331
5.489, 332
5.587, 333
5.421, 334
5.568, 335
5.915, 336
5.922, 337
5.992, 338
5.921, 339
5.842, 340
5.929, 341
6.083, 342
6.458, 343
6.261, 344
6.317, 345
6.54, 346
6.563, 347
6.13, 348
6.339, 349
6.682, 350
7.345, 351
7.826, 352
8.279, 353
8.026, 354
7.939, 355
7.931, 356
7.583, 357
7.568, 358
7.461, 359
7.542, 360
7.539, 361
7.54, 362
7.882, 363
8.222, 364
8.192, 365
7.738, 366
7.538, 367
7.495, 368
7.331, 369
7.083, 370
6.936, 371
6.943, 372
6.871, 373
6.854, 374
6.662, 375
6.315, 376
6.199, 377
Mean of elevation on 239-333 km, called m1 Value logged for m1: 3.93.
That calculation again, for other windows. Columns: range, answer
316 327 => 4.8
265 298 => 3.71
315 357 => 5.89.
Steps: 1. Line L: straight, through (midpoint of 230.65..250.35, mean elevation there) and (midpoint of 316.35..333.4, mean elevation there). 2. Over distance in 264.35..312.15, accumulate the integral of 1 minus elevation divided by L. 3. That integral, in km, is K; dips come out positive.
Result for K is 5.6 km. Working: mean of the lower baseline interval 3.39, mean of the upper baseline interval 5.03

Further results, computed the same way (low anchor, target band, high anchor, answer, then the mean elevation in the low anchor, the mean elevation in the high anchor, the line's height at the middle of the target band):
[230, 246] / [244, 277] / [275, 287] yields 2.5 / 3.57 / 3.62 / 3.6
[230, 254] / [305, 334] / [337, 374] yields 6.1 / 3.33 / 7.09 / 5.9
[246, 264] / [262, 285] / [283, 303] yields 1.6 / 3.36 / 4.13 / 3.74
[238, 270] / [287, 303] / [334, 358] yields 2.2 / 3.4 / 6.66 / 4.86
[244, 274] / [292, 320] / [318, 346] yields 3.1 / 3.34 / 5.49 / 4.72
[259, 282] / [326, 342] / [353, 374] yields 1.7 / 3.48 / 7.57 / 6.27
